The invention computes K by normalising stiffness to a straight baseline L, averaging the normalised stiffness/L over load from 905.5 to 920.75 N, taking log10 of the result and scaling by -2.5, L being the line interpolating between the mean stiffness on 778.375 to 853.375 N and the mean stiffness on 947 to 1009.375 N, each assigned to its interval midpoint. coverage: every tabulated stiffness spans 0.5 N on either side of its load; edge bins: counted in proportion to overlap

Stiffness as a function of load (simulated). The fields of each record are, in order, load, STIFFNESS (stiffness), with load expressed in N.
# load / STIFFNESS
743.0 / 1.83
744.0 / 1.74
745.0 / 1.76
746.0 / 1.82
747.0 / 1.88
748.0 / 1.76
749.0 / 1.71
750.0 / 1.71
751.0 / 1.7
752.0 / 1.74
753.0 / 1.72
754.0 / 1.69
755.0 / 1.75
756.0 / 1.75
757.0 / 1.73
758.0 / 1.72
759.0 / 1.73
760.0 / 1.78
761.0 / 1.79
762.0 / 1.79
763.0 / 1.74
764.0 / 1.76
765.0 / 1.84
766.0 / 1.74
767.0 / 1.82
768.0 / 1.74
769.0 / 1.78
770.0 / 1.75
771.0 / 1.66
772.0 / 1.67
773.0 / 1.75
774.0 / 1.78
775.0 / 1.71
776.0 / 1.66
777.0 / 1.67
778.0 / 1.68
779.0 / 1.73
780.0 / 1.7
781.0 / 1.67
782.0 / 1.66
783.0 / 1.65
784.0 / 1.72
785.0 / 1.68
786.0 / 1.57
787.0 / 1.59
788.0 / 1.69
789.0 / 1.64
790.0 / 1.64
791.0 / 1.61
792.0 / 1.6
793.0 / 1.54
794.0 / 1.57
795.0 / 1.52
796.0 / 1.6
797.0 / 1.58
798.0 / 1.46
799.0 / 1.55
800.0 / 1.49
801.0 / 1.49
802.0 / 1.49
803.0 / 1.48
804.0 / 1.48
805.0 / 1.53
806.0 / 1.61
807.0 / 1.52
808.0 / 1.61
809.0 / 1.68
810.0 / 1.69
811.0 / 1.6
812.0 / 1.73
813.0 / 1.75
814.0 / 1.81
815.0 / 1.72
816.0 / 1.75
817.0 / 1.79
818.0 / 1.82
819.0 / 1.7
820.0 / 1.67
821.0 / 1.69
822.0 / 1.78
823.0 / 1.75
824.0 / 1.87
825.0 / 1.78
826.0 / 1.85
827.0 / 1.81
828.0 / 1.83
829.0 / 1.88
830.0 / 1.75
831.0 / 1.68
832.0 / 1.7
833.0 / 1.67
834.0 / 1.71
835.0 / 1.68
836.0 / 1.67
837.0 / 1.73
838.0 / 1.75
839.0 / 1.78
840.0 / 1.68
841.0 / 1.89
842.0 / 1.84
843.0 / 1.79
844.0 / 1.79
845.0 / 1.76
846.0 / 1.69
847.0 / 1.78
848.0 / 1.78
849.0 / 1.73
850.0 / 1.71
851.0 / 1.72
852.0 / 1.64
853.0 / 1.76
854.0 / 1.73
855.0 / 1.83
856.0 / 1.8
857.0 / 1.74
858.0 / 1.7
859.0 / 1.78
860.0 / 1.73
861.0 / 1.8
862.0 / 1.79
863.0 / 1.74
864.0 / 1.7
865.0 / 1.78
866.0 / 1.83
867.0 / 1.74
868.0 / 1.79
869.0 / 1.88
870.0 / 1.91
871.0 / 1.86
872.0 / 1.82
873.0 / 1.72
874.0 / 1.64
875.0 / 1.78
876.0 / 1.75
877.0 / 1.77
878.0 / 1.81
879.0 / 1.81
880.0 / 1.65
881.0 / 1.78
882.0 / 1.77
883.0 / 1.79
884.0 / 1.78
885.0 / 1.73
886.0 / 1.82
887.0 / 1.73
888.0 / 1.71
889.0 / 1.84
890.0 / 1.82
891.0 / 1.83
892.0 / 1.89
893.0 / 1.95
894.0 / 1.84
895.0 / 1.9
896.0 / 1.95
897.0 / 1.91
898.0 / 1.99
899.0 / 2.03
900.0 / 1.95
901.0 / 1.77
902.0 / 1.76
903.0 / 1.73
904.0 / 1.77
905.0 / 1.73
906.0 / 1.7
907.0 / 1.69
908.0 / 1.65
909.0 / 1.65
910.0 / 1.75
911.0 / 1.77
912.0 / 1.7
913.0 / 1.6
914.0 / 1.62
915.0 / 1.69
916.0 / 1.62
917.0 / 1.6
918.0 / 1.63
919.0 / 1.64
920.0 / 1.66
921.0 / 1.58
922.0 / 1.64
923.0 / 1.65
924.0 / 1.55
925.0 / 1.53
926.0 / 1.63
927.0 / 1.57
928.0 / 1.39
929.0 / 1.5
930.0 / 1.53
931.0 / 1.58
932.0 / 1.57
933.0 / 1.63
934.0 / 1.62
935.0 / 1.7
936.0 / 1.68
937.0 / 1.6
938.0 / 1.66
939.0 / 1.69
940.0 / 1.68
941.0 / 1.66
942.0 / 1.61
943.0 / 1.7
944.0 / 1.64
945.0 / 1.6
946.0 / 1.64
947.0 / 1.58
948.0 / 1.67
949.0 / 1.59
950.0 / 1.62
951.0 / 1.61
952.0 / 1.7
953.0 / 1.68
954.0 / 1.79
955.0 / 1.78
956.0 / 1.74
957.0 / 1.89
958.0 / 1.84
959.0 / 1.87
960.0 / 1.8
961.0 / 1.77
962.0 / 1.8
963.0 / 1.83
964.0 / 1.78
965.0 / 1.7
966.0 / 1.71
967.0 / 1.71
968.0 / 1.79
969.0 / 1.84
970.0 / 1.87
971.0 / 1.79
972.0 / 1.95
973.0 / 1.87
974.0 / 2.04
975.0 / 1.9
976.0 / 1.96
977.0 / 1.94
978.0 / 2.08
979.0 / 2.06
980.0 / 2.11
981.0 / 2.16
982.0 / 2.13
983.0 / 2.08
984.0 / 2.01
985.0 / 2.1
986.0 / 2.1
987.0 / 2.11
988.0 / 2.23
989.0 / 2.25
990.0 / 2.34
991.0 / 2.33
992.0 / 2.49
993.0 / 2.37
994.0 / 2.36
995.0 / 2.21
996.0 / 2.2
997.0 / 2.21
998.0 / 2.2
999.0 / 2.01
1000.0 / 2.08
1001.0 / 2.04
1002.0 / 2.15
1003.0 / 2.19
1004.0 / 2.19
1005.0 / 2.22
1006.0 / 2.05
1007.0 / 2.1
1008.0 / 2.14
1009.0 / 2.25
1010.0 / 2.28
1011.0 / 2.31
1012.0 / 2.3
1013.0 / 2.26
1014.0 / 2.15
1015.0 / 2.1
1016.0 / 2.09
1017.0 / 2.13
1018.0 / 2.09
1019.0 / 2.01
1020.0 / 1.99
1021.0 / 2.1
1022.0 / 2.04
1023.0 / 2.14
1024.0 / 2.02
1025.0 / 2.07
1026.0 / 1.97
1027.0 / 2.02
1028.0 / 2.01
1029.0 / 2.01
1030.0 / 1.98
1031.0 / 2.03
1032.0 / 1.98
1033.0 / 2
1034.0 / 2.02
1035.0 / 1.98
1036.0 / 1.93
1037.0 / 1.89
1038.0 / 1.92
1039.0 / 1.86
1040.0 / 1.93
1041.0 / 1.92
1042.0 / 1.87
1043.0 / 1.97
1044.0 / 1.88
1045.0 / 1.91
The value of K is 0.12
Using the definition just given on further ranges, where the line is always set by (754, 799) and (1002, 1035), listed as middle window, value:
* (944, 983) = 0.11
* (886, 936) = 0.12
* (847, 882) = 0.04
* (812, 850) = 0.01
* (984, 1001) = -0.08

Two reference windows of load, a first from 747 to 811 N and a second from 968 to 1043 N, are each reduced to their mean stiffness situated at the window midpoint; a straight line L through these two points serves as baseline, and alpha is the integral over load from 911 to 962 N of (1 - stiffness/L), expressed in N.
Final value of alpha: 7.9 N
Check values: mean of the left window 1.67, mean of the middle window 1.65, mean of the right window 2.08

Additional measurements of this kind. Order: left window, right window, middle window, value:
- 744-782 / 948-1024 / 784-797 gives 1.2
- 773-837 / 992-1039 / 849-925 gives 3.3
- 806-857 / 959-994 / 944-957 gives 1.9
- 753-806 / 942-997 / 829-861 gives 0.1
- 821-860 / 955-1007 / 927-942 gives 2.6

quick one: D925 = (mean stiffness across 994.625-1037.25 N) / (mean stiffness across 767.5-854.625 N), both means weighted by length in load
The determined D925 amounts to 1.24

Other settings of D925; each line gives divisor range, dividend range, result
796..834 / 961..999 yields 1.22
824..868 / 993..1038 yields 1.20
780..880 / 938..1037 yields 1.16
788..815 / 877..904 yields 1.15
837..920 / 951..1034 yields 1.15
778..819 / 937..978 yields 1.08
